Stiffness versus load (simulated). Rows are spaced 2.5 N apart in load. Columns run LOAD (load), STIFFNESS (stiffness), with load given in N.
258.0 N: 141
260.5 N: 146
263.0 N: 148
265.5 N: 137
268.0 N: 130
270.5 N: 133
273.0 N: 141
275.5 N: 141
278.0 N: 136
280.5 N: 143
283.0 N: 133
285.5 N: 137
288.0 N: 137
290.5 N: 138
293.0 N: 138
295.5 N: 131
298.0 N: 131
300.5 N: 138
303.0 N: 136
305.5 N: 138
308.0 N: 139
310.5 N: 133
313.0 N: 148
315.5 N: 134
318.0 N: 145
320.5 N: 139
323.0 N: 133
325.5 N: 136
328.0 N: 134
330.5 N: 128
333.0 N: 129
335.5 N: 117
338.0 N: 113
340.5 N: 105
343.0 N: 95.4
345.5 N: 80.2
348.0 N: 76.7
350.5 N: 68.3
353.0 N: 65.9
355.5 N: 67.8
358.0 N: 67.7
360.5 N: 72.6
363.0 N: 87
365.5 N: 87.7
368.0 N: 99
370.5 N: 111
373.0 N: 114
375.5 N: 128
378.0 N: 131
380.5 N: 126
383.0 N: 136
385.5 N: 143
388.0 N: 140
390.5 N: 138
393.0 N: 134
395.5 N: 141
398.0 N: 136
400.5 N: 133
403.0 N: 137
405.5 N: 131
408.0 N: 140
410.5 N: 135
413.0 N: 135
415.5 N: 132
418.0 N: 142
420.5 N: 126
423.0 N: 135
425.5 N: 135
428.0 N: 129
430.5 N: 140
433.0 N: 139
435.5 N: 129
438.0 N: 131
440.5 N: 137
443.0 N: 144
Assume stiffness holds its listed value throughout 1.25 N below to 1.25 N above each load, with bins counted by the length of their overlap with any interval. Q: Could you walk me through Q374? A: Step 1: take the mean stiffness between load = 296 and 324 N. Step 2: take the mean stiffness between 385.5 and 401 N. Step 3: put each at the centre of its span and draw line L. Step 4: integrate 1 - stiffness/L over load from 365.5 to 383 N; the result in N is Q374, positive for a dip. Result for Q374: 2.6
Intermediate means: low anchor 138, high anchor 138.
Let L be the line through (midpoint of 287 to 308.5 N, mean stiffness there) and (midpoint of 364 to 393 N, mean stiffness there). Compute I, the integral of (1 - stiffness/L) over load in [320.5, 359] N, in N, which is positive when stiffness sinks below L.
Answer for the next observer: 8.09 N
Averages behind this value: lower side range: 136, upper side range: 123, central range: 103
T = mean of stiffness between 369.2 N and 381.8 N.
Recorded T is 122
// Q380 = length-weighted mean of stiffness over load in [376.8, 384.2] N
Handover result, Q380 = 131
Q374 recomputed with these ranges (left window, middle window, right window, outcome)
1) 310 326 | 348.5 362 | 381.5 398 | 6.7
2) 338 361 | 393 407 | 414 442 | -2.5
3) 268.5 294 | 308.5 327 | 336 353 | -4.9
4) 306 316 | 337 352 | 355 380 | 3.4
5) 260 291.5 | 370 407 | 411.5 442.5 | 0.8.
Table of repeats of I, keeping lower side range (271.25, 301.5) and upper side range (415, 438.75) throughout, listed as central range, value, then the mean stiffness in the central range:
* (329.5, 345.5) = 2.8 N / 112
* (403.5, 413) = -0.1 N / 135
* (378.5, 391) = -0.1 N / 136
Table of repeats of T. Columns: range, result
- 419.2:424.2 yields 131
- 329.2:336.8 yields 125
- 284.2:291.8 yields 137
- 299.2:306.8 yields 137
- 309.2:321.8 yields 140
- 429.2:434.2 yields 139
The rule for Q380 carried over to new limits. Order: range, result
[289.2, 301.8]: 135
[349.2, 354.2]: 67.2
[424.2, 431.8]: 135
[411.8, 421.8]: 134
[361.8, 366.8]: 87.5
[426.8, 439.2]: 134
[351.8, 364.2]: 72.2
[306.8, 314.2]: 140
